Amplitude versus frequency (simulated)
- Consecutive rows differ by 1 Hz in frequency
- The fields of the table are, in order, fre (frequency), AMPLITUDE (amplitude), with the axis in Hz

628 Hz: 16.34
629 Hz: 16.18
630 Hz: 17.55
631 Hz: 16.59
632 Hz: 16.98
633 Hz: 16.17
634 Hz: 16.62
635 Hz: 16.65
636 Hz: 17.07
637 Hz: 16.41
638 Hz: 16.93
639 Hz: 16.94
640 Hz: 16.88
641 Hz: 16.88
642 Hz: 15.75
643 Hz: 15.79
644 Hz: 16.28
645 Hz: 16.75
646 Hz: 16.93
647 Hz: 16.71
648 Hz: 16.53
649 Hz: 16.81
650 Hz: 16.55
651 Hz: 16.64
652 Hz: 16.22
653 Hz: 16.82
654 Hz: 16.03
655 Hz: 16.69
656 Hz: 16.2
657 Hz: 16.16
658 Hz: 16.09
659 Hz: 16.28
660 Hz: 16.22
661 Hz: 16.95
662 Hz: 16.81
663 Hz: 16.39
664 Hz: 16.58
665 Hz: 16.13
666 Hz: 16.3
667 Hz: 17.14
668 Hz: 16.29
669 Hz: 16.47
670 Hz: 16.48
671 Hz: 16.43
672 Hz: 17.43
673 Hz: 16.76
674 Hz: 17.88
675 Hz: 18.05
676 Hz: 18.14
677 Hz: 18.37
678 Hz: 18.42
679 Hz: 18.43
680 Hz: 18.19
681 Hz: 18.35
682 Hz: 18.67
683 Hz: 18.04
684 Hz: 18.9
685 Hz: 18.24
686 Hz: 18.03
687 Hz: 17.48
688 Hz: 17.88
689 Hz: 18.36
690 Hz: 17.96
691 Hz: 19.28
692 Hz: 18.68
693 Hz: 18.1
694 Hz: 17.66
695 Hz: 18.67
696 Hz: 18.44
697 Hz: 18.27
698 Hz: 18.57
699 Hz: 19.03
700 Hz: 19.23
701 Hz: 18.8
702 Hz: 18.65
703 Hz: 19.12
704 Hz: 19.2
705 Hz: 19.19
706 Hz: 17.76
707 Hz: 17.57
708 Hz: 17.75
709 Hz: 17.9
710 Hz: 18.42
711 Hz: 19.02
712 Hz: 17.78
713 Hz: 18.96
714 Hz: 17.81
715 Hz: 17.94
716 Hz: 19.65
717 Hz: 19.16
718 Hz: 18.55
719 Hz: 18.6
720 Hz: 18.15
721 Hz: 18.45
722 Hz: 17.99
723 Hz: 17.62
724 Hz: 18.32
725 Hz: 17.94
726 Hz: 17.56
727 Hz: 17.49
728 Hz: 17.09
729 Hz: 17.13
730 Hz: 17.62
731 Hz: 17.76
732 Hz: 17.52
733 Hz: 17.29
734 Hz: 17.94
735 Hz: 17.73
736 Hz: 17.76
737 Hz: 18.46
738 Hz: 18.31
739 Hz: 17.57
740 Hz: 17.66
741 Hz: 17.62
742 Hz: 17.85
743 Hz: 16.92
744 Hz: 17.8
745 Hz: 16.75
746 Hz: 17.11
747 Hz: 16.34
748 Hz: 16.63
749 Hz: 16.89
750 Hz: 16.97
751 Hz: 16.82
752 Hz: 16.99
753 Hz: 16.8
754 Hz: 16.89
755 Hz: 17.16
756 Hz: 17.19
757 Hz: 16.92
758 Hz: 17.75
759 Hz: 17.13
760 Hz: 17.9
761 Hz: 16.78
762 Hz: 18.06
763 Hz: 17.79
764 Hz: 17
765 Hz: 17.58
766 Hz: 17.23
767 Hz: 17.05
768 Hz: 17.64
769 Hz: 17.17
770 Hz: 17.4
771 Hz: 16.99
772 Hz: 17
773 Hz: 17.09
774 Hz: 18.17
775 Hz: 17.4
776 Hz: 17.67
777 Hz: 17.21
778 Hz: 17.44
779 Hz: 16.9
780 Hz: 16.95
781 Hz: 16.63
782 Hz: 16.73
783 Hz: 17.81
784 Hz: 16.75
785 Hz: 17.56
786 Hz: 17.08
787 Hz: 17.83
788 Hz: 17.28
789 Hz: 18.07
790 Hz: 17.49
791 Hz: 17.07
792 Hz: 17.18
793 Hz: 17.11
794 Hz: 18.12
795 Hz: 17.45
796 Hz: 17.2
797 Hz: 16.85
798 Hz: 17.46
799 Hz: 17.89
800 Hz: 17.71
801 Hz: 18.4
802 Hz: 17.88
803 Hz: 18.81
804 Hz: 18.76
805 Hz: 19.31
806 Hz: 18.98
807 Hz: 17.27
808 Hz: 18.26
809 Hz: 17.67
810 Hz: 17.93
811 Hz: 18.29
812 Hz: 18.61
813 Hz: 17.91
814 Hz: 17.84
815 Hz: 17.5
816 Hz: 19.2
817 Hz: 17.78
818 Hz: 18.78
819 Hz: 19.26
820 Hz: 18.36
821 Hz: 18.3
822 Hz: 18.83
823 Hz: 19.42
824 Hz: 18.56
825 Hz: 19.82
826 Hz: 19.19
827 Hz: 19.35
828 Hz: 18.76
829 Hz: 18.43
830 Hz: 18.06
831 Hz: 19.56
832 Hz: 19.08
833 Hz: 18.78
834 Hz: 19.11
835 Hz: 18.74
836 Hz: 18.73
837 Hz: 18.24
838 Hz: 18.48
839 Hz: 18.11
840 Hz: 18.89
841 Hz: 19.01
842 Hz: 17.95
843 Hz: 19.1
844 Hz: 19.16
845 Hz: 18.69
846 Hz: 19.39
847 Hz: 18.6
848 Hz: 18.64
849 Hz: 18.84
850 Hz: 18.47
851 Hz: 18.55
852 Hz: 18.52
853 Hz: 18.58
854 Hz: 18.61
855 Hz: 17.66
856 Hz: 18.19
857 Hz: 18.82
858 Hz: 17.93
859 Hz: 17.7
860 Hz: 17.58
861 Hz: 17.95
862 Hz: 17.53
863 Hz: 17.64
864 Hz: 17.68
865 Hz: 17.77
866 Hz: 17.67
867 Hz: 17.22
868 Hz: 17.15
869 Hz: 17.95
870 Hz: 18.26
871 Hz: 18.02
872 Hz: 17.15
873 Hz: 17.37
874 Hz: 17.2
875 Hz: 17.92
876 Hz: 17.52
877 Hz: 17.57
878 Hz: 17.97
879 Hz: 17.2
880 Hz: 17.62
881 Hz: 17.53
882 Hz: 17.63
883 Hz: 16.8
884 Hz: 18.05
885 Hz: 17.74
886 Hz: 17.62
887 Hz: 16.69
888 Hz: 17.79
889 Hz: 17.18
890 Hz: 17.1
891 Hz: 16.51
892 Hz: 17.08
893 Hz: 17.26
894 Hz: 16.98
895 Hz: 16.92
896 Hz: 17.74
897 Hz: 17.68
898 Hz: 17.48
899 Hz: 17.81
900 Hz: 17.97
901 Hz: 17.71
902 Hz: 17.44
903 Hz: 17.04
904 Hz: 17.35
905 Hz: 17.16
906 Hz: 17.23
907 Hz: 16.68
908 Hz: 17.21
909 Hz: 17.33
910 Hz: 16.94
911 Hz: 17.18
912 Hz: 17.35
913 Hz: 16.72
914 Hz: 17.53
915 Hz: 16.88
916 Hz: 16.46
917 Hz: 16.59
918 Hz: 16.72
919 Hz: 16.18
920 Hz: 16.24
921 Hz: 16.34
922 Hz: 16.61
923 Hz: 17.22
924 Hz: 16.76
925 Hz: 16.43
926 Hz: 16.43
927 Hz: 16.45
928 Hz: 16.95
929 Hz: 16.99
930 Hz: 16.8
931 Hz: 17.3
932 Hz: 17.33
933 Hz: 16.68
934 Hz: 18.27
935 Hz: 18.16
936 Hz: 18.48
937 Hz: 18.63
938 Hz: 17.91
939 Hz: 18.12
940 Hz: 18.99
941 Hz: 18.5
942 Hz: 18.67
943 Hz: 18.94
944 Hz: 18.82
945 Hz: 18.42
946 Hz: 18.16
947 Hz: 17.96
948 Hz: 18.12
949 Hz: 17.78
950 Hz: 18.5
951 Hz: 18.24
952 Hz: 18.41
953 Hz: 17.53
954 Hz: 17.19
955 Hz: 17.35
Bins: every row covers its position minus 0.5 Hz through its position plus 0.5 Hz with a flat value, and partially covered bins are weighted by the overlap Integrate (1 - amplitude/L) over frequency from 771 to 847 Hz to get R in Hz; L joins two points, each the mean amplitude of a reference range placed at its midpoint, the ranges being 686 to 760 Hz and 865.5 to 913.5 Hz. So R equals -2.1 Hz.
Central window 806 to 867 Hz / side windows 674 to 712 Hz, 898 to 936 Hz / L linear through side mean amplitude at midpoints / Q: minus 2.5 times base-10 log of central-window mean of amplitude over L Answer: -0.05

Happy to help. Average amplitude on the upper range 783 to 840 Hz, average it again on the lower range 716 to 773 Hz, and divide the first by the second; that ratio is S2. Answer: 1.04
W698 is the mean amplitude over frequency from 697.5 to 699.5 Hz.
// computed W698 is 18.8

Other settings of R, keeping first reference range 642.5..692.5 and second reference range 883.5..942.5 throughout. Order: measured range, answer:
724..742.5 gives -0.5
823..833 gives -1.0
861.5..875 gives -0.3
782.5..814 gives -1.0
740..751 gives 0.1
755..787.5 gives -0.1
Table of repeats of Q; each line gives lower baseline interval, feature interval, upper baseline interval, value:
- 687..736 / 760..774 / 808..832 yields 0.065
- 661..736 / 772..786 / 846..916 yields 0.035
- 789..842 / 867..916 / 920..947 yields 0.031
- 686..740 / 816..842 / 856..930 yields -0.069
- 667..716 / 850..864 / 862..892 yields -0.032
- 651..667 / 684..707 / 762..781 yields -0.109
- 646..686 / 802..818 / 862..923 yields -0.065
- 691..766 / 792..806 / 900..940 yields -0.020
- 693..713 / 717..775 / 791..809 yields 0.045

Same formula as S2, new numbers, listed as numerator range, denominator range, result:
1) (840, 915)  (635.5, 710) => 1.02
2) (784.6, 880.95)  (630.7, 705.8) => 1.05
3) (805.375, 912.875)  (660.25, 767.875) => 1.01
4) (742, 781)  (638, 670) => 1.04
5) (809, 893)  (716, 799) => 1.04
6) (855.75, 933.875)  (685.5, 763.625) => 0.97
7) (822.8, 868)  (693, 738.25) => 1.01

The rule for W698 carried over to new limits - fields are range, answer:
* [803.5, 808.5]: 18.5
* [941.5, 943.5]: 18.8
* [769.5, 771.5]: 17.2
